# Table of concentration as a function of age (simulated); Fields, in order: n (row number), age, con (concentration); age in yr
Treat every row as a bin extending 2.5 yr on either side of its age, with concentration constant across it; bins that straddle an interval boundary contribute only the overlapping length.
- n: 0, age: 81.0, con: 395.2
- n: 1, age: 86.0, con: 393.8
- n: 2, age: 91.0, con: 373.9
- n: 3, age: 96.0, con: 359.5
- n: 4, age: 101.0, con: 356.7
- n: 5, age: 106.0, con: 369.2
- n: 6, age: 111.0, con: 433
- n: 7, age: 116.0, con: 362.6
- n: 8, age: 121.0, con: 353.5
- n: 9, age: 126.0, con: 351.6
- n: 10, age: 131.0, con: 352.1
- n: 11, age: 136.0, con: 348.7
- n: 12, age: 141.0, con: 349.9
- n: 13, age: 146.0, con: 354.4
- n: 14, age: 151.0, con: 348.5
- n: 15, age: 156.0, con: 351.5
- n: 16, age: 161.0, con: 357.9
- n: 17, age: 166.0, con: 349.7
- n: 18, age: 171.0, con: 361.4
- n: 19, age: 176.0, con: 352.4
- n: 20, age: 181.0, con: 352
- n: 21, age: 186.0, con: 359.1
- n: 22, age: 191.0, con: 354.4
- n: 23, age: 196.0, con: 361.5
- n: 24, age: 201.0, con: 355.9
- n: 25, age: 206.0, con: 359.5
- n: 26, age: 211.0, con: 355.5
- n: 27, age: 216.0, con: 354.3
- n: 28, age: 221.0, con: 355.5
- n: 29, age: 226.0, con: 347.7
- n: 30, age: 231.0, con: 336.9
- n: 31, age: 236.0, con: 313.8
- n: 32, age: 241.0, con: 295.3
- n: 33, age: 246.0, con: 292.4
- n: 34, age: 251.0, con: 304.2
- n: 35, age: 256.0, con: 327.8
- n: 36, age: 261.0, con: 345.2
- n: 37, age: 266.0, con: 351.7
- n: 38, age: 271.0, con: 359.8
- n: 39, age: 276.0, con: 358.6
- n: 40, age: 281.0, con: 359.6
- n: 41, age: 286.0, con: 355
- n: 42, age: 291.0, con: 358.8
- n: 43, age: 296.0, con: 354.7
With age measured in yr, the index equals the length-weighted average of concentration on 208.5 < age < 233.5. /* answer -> 350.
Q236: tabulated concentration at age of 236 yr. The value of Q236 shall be 313.8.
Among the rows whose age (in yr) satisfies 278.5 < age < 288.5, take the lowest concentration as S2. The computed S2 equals 355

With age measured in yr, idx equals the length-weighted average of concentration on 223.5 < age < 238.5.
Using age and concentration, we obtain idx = 333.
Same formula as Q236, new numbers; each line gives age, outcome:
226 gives 347.7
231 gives 336.9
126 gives 351.6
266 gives 351.7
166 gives 349.7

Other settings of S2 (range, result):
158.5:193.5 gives 349.7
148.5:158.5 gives 348.5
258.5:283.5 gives 345.2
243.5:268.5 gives 292.4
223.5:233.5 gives 336.9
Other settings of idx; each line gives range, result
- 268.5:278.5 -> 359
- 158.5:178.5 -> 355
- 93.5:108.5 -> 362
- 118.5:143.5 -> 351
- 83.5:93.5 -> 384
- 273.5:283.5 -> 359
